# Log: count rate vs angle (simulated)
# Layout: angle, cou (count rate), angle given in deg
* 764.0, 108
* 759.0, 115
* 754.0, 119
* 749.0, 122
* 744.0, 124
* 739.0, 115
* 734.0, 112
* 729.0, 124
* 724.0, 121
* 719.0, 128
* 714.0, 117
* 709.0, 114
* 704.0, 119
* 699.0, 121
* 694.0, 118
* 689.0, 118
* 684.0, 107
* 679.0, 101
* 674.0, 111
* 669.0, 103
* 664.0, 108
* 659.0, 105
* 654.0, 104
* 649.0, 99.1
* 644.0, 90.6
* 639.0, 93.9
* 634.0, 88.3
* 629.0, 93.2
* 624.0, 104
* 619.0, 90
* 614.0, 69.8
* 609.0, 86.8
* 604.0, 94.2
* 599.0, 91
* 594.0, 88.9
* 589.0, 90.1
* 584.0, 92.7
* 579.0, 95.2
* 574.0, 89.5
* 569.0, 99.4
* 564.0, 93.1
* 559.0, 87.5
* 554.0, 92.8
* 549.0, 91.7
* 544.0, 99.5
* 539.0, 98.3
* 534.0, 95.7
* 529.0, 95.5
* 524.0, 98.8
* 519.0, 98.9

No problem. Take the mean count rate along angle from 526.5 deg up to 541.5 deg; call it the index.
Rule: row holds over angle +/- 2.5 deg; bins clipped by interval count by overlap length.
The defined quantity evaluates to 96.5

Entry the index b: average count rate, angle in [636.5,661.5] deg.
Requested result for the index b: 98.5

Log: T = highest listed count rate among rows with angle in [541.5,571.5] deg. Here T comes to 99.5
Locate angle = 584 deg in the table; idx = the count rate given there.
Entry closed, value 92.7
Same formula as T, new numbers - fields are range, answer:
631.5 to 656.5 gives 104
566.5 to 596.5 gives 99.4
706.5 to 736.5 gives 128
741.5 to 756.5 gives 124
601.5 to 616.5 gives 94.2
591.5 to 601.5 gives 91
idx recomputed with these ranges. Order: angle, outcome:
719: 128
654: 104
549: 91.7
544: 99.5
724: 121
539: 98.3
